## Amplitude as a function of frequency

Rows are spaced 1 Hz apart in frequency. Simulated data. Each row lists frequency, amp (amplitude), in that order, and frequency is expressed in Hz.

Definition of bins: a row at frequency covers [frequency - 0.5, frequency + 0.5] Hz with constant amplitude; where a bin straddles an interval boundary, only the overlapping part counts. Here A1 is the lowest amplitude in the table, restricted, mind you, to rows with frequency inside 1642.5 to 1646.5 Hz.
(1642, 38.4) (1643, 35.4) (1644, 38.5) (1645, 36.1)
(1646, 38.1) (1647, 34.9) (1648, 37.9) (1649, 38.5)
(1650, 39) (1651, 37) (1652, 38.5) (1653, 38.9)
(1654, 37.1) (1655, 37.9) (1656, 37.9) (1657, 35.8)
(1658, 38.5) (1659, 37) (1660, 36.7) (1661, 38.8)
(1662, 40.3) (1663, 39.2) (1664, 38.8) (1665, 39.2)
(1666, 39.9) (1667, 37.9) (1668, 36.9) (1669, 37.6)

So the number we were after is 35.4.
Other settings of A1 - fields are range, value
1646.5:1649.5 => 34.9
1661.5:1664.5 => 38.8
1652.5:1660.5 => 35.8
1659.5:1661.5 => 36.7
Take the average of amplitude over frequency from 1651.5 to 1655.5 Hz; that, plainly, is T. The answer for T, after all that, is 38.1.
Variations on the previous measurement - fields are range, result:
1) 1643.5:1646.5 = 37.6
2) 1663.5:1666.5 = 39.3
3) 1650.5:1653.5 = 38.1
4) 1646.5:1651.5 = 37.5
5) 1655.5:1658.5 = 37.4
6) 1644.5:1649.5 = 37.1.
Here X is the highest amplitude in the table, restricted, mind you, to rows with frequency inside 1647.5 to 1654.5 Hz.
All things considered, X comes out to 39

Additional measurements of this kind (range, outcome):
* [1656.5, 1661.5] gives 38.8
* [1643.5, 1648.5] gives 38.5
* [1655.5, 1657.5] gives 37.9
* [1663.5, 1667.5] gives 39.9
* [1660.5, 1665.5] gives 40.3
